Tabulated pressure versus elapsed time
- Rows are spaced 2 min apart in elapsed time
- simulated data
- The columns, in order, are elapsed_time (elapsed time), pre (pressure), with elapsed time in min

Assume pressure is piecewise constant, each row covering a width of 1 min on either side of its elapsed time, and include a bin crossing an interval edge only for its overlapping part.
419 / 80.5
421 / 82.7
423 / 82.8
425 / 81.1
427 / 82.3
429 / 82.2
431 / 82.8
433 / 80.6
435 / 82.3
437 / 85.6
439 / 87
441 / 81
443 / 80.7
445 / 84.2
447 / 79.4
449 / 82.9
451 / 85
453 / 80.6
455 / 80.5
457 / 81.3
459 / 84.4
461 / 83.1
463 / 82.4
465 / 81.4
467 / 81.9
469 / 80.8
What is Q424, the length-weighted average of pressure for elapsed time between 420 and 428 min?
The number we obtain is 82.2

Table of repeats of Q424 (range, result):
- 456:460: 82.8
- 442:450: 81.8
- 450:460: 82.4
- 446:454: 82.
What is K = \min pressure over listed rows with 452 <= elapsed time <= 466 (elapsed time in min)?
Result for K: 80.5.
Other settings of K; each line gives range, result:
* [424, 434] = 80.6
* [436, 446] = 80.7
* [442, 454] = 79.4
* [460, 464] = 82.4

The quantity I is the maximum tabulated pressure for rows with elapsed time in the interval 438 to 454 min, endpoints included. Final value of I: 87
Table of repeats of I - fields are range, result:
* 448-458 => 85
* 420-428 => 82.8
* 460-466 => 83.1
